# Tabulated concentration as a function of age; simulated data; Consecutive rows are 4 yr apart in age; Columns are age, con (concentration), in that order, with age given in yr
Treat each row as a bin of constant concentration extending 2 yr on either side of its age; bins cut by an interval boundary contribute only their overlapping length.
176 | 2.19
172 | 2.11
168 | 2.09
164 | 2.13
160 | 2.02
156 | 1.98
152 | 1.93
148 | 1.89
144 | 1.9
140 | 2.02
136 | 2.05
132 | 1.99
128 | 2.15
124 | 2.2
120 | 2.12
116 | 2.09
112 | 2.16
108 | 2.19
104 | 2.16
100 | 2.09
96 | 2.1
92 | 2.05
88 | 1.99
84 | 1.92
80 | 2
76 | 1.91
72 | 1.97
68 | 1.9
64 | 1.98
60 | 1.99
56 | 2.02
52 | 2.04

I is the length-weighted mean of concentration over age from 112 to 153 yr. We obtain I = 2.04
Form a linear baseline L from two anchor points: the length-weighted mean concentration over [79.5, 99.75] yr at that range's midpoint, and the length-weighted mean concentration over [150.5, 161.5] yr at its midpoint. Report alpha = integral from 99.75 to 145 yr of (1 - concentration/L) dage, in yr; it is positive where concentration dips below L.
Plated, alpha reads -2.2 yr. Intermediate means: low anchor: 2.02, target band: 2.1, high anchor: 1.98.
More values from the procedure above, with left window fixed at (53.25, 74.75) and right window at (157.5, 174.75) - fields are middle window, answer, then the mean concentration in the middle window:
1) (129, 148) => 0.64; 1.99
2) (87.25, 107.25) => -0.80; 2.09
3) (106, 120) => -0.79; 2.14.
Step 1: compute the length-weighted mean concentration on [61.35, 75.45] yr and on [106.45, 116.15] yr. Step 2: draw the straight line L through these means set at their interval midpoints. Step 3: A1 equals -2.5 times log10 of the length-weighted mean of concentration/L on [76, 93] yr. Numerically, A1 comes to 0.03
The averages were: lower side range 1.95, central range 1.98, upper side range 2.16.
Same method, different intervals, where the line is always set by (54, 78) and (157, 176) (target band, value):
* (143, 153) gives 0.089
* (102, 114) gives -0.080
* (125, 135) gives -0.019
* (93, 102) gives -0.046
